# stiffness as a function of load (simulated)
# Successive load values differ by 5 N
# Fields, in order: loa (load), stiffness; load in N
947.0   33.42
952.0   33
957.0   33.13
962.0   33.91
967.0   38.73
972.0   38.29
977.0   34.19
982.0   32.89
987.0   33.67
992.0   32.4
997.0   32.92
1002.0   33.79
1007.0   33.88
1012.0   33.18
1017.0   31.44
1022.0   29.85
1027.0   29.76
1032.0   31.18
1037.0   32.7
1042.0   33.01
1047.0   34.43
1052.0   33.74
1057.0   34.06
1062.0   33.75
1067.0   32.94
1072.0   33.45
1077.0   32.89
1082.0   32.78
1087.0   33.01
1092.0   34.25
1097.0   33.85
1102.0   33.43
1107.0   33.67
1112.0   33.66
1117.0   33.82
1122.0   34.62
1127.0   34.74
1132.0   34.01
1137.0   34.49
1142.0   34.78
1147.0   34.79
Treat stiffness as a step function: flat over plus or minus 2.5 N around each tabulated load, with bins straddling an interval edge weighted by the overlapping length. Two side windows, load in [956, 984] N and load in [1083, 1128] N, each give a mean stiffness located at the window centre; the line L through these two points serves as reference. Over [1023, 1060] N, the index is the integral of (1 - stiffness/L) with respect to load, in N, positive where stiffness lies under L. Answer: 2.1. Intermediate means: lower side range 35.3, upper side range 33.8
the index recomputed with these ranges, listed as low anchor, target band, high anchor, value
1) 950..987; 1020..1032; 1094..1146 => 1.55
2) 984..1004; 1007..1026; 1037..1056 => 0.96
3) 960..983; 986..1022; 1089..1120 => 2.58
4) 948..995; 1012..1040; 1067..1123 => 2.31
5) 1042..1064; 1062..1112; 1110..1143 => 0.99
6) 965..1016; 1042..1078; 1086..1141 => 0.55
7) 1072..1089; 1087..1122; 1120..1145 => -0.10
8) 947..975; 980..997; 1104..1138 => 0.99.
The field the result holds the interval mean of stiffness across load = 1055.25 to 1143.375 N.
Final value 33.8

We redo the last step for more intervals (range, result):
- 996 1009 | 33.6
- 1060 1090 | 33.1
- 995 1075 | 32.8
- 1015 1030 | 30.3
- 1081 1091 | 33.1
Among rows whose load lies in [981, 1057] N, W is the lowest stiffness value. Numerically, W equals 29.76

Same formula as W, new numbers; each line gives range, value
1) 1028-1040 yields 31.18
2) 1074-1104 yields 32.78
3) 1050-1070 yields 32.94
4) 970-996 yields 32.4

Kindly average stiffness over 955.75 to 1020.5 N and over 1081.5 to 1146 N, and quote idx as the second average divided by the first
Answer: 1.00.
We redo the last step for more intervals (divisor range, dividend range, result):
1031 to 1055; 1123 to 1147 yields 1.04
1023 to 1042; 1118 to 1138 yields 1.10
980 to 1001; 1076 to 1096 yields 1.01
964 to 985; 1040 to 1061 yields 0.94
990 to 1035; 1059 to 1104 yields 1.04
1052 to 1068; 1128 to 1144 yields 1.02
